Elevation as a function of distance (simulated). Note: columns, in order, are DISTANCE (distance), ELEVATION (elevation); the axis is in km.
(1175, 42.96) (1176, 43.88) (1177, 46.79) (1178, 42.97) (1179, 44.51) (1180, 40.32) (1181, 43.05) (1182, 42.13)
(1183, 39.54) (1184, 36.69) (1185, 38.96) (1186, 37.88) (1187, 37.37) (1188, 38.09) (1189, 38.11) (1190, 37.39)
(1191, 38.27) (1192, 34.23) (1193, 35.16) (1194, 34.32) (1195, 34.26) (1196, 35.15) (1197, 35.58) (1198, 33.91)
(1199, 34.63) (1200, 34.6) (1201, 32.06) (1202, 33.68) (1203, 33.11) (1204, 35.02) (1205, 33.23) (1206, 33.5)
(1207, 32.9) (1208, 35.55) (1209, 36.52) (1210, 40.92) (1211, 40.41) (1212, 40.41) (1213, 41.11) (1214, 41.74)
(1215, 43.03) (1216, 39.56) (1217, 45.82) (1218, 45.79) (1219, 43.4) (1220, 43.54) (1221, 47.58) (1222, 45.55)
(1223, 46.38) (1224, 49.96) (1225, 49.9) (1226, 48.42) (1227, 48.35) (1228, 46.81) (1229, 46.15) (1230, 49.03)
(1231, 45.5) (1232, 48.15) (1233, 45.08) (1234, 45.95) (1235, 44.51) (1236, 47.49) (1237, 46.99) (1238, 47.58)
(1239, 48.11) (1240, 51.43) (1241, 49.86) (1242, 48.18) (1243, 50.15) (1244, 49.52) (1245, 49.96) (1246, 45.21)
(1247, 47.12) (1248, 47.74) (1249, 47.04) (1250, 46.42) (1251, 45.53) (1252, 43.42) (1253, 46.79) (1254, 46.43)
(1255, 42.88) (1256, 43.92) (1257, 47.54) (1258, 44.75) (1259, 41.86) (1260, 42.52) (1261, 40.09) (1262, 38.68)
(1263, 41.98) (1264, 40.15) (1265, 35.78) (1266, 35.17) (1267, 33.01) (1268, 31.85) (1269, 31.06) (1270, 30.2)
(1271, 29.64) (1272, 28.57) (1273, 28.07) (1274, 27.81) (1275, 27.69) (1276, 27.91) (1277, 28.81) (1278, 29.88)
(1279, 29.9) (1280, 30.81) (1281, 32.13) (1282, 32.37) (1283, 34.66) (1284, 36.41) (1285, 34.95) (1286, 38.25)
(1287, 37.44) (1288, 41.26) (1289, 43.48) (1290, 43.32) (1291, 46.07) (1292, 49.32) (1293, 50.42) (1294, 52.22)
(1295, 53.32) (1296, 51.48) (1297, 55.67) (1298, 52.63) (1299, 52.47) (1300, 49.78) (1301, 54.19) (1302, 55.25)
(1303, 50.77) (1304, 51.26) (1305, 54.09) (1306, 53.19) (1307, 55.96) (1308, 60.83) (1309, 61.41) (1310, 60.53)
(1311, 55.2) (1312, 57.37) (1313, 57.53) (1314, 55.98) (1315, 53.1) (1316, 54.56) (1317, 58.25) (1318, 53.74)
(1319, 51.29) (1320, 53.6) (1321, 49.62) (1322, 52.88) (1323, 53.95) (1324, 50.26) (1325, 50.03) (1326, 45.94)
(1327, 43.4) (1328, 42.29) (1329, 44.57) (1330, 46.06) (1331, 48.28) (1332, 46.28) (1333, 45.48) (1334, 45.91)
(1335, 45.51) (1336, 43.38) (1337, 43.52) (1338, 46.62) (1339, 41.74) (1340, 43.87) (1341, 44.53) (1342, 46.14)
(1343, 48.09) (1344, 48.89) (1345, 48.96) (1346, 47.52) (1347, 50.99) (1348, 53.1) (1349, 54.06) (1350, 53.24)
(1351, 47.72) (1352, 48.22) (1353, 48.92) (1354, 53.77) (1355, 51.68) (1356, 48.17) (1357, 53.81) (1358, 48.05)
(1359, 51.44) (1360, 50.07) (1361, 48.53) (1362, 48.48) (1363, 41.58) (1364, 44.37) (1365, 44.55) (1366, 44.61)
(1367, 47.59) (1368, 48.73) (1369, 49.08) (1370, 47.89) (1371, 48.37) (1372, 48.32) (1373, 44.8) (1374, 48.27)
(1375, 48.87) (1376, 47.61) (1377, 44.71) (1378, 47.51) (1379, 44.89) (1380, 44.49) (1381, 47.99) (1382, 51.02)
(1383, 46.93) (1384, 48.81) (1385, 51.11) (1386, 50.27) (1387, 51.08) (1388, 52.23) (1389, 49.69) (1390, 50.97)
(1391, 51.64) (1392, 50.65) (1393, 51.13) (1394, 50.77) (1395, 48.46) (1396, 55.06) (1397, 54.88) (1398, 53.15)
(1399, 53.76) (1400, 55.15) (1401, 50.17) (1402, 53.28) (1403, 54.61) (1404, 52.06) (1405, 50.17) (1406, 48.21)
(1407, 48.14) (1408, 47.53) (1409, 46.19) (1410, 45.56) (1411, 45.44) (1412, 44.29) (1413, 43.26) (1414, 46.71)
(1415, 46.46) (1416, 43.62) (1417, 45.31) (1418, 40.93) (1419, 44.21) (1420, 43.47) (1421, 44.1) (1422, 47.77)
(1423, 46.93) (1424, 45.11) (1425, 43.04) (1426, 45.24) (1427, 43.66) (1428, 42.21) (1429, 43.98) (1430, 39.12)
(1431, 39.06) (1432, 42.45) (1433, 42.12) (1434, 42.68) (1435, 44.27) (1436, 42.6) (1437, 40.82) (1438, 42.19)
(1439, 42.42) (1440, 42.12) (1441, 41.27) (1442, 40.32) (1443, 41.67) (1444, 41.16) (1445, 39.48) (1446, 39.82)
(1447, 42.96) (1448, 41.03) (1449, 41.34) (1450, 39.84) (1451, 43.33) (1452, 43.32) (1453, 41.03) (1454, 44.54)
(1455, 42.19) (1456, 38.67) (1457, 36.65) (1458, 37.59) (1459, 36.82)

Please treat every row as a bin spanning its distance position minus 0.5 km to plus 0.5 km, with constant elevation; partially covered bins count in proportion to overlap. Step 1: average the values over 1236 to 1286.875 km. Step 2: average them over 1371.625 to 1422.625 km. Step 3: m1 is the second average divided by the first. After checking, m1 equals 1.23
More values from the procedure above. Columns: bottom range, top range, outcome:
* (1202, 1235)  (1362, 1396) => 1.13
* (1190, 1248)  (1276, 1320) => 1.13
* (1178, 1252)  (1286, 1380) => 1.17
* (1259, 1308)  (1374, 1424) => 1.19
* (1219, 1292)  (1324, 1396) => 1.16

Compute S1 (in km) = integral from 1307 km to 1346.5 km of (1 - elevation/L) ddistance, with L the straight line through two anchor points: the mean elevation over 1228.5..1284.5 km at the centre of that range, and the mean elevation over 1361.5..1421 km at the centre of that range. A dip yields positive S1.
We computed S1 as -4.8 km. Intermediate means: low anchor 40.6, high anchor 48.3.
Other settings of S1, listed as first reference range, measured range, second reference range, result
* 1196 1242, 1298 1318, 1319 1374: -3.9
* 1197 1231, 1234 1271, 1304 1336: 1.0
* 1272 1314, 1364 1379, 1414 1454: -1.1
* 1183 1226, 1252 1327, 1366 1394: -1.5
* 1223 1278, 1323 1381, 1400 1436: -4.2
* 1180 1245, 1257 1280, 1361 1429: 4.9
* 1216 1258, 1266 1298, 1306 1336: 7.9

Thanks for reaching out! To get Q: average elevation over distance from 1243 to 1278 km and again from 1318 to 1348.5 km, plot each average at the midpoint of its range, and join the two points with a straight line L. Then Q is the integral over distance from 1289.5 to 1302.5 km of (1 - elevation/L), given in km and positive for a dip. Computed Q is -2.4 km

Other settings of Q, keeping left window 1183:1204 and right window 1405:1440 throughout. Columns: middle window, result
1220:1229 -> -2.6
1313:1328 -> -4.2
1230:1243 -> -3.6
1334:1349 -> -2.1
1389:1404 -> -3.2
